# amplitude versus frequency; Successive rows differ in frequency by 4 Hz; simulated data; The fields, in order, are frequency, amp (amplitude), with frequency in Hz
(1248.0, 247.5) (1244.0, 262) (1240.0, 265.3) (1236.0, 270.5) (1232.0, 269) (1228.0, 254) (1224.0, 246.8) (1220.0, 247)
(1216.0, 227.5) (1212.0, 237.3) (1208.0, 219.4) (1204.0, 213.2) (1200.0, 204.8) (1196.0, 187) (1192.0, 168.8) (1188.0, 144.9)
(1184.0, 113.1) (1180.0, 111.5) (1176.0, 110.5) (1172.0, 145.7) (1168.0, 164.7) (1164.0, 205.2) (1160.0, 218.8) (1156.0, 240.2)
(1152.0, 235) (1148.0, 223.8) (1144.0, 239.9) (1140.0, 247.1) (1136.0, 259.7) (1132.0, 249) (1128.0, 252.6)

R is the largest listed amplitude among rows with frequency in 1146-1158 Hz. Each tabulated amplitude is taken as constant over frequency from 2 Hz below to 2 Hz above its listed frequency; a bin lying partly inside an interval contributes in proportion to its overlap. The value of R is 240.2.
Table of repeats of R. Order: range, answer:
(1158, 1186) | 218.8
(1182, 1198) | 187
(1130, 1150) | 259.7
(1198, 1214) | 237.3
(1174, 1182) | 111.5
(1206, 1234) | 269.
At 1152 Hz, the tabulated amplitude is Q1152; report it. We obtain 235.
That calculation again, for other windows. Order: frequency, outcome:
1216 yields 227.5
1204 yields 213.2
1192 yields 168.8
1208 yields 219.4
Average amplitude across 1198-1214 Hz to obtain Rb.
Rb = 219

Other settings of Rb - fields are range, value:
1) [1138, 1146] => 244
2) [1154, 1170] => 207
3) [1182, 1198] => 153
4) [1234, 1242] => 268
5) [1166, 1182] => 133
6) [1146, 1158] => 233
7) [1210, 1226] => 240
